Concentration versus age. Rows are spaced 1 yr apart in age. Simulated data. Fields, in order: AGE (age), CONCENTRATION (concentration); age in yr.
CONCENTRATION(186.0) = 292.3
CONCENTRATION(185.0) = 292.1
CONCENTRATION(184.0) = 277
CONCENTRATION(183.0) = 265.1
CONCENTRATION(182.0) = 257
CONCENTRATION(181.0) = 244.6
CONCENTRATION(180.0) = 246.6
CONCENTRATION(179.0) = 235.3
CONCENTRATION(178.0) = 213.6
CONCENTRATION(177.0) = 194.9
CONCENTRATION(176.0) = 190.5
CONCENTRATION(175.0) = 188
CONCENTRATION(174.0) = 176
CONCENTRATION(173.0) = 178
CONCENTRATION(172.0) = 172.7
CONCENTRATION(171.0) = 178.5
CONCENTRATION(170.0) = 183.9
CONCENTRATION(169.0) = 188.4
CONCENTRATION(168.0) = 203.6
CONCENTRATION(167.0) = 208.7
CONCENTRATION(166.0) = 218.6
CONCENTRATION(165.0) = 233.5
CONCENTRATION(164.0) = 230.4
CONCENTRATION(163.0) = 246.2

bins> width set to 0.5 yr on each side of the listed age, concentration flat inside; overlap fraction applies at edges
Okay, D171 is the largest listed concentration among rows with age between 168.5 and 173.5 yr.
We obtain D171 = 188.4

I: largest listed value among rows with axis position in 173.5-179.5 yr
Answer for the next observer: 235.3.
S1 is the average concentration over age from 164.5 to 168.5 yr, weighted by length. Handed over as 216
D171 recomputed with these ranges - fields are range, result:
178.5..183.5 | 265.1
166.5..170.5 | 208.7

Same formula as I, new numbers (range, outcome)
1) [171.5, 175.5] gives 188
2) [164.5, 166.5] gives 233.5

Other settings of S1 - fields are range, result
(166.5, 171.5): 193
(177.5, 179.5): 224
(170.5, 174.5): 176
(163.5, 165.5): 232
